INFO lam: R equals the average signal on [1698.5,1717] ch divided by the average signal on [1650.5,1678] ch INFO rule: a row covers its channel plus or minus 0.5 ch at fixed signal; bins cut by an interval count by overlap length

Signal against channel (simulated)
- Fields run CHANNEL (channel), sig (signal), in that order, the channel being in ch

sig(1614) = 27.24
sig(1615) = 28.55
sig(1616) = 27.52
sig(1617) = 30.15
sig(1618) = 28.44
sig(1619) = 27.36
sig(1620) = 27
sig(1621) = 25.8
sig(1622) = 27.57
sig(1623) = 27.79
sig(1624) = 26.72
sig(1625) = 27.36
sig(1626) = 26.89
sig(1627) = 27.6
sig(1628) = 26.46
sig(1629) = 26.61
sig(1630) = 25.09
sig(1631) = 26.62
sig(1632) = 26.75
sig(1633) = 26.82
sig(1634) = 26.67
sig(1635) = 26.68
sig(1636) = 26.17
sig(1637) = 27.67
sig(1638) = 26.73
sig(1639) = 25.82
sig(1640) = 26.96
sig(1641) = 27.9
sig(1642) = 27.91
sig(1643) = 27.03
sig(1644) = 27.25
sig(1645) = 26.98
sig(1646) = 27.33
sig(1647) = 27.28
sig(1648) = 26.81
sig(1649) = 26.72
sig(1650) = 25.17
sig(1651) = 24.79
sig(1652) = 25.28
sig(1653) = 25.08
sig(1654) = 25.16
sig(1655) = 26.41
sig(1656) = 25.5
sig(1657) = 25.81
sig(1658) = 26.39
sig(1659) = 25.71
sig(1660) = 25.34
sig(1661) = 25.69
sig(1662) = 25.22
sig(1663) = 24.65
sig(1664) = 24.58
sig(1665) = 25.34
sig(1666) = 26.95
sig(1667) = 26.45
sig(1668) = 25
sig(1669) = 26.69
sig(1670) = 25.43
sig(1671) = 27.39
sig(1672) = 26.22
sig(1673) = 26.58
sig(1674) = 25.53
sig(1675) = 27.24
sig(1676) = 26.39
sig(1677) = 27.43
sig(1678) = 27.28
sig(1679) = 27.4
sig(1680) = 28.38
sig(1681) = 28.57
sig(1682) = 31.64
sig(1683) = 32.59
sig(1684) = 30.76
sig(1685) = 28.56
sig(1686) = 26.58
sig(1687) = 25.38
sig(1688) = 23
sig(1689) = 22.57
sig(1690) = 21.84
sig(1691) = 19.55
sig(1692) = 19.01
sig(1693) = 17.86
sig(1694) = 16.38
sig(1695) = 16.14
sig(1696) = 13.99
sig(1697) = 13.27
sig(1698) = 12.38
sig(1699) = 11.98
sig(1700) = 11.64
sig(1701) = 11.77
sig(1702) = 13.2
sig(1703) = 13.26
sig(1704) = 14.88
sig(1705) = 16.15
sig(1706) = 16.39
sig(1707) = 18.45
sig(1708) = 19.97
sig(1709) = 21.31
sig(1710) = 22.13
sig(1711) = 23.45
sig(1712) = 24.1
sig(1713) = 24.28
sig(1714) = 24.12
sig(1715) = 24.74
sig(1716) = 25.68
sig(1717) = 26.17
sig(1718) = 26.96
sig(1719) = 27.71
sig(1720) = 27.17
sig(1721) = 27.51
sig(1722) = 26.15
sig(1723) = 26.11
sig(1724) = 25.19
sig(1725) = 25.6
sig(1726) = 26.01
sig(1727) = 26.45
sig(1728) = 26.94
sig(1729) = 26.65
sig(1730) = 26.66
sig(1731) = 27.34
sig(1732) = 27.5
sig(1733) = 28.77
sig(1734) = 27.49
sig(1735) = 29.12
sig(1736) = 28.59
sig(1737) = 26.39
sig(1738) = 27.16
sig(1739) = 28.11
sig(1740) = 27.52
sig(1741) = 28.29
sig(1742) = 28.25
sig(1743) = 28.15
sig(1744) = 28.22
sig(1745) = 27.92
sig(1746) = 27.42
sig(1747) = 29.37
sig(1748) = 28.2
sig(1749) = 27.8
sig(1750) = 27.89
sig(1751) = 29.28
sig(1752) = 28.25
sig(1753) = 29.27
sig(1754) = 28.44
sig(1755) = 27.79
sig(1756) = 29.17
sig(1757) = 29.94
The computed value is 0.7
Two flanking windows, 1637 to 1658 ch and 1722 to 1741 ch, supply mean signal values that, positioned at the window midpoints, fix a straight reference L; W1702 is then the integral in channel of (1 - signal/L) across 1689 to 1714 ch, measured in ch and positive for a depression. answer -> 8.7 ch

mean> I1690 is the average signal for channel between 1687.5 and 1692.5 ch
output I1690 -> 21.2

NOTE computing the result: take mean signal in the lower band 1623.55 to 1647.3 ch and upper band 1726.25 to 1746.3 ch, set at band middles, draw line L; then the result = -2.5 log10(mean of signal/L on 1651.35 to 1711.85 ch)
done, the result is 0.19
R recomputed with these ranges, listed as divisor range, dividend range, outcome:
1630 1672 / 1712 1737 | 1.01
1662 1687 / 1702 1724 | 0.83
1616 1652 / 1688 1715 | 0.67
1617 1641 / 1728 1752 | 1.04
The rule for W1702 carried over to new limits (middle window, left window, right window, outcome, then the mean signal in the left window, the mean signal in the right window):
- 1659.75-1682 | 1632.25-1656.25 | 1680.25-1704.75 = -3.59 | 26.5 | 19.9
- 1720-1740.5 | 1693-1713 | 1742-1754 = -2.97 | 16.6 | 28.3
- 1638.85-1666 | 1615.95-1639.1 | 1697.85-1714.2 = -2.34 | 27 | 17.6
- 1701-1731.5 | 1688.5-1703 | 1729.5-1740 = -1.33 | 15.7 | 27.7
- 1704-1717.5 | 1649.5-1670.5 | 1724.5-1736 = 2.50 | 25.6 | 27.2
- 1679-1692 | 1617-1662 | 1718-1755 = 0.34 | 26.6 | 27.6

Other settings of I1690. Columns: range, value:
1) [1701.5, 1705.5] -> 14.4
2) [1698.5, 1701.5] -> 11.8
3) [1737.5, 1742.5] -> 27.9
